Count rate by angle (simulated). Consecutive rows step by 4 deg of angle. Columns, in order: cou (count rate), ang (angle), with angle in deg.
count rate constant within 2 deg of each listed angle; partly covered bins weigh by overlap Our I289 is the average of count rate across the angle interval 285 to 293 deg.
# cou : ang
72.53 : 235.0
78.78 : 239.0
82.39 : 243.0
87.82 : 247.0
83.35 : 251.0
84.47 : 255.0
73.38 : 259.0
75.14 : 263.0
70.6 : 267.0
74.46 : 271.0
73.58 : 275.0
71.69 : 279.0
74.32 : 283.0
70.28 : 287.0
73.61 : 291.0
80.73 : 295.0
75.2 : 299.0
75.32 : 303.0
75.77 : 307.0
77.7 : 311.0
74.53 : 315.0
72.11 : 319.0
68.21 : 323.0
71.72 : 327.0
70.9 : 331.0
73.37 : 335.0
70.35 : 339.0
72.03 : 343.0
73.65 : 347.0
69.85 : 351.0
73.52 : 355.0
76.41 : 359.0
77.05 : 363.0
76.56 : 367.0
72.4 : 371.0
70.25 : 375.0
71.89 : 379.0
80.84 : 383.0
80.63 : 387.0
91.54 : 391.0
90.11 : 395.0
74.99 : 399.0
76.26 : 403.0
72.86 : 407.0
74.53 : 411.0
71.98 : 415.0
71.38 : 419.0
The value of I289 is 71.9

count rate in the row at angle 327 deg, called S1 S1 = 71.72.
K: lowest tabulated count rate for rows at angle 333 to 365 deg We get 69.85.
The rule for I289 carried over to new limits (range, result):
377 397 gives 83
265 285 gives 72.9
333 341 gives 71.9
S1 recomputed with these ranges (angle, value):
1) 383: 80.84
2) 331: 70.9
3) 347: 73.65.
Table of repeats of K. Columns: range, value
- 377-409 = 71.89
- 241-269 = 70.6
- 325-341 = 70.35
